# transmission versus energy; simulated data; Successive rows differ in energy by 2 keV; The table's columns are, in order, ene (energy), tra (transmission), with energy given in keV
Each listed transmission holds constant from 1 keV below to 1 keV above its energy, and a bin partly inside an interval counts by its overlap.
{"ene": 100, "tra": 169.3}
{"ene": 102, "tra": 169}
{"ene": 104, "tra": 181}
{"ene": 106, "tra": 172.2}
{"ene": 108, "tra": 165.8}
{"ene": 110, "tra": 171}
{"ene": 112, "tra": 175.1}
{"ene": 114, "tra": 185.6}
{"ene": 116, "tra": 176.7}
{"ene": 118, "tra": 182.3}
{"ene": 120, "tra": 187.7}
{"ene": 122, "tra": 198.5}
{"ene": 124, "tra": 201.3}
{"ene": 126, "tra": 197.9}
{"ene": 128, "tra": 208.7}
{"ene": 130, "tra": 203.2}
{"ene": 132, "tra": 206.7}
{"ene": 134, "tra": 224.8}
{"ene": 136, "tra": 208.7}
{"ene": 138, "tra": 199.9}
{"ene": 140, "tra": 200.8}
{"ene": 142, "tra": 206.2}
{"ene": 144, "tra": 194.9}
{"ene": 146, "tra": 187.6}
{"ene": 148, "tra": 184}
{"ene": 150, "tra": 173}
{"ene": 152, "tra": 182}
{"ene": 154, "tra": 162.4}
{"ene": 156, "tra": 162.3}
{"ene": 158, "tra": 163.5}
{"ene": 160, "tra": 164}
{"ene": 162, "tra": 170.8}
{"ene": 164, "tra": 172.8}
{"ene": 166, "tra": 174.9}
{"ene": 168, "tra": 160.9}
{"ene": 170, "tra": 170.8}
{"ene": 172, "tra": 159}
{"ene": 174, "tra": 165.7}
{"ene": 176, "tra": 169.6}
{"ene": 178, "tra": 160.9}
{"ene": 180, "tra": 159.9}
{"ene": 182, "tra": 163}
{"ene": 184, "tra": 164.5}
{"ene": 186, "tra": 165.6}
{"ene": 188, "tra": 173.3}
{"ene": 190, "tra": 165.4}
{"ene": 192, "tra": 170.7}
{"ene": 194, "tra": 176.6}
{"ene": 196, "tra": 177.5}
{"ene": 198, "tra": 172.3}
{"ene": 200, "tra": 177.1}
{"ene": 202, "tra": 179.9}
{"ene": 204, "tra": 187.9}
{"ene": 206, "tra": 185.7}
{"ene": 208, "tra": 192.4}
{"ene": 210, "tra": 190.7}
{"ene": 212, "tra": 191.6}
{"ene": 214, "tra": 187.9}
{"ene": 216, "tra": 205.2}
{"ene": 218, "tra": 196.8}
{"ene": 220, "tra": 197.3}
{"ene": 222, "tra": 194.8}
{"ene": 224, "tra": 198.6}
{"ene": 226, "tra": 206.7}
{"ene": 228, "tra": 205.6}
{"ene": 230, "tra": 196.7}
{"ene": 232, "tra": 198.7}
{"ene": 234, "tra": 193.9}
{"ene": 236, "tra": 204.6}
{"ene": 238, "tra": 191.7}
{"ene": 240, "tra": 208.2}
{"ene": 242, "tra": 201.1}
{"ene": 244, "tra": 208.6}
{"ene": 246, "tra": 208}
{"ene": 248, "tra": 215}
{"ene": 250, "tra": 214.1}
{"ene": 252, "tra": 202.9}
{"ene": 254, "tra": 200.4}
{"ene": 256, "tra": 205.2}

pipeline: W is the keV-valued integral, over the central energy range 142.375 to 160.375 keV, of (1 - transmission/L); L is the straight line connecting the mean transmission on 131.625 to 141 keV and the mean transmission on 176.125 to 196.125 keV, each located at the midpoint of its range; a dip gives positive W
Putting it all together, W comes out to 1.8 keV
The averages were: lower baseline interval 208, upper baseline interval 167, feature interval 176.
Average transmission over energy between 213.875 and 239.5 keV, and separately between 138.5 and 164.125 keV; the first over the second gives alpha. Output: 1.1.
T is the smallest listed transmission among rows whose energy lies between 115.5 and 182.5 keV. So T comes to 159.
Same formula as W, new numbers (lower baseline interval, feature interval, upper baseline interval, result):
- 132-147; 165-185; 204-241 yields 3.56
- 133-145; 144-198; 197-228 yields 8.07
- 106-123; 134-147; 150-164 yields -2.17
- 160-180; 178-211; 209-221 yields 1.35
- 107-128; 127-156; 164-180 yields -2.91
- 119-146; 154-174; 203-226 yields 3.31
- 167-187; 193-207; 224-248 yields -0.04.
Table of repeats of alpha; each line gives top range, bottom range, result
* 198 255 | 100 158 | 1.05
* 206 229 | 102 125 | 1.09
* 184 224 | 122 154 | 0.93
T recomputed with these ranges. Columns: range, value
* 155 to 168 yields 160.9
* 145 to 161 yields 162.3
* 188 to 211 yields 165.4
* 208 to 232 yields 187.9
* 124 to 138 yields 197.9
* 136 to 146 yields 187.6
